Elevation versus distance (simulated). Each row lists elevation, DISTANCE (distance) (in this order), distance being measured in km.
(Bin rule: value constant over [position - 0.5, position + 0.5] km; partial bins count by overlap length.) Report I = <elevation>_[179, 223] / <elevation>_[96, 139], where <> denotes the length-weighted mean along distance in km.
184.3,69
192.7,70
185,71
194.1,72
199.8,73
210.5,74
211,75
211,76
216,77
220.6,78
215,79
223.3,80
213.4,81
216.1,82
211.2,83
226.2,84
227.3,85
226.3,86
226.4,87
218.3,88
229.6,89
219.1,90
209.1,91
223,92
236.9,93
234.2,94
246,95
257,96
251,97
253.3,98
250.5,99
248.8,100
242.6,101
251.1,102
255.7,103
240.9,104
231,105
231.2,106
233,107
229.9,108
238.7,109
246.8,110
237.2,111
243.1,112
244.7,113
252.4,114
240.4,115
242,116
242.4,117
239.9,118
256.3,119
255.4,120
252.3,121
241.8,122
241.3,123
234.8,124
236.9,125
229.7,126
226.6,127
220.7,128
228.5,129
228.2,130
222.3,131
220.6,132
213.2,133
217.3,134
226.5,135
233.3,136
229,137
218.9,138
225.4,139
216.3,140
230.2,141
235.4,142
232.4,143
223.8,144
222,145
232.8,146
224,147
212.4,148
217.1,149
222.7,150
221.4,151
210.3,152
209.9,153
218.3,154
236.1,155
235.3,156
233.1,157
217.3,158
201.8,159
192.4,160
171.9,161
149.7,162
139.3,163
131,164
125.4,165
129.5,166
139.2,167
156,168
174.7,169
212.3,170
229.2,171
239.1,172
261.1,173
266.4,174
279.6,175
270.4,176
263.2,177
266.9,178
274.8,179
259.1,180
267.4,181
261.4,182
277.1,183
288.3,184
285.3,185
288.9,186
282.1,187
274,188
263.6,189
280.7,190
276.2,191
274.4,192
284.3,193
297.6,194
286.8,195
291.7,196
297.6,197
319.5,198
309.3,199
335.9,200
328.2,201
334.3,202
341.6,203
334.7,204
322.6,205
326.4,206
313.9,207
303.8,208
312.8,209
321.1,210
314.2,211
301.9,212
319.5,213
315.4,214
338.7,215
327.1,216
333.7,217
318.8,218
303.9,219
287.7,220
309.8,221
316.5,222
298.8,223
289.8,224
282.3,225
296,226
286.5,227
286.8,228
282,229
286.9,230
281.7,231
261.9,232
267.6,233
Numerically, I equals 1.3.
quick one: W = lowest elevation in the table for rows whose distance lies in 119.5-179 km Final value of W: 125.4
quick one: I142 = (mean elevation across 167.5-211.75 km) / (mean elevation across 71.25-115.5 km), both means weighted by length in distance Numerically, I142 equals 1.23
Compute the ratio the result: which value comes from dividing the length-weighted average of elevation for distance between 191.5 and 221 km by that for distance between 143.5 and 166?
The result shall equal 1.56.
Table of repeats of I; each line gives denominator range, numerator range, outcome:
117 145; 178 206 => 1.27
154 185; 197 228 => 1.43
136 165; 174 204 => 1.37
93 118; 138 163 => 0.88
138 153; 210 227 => 1.39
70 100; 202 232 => 1.38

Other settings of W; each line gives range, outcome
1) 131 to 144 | 213.2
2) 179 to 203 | 259.1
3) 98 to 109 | 229.9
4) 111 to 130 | 220.7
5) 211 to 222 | 287.7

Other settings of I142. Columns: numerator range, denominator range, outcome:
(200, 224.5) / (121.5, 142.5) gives 1.40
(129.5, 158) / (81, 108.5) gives 0.96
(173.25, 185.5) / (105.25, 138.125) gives 1.15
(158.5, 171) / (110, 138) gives 0.69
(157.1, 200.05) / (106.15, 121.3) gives 1.00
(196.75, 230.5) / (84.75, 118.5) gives 1.31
